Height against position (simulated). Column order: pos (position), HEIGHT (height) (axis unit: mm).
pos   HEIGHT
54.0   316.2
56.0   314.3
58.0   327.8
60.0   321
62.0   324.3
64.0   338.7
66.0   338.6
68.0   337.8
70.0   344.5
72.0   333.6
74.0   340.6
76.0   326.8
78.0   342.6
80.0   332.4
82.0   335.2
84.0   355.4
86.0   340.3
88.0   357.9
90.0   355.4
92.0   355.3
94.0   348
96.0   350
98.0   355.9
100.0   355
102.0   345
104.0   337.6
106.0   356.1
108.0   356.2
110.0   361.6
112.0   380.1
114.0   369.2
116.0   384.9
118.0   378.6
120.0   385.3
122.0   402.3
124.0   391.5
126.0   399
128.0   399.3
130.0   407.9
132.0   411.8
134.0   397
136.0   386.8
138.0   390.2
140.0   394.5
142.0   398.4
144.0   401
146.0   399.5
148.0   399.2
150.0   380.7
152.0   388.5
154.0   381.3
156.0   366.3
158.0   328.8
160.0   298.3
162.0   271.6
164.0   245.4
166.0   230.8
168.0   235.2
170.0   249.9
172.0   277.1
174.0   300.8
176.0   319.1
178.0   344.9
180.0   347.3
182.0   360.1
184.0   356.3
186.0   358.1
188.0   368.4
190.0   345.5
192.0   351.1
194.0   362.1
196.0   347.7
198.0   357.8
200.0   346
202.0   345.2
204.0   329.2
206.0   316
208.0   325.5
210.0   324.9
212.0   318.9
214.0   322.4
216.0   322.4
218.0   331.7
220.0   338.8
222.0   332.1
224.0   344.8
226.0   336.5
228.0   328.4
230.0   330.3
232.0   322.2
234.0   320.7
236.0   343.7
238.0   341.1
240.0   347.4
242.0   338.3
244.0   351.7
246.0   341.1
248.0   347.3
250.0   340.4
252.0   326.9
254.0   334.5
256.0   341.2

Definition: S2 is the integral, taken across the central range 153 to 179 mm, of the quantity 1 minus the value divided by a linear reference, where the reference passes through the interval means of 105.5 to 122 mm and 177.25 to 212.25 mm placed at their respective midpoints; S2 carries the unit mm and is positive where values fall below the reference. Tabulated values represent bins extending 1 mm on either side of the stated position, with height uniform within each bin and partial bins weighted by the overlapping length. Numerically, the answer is 4.3 mm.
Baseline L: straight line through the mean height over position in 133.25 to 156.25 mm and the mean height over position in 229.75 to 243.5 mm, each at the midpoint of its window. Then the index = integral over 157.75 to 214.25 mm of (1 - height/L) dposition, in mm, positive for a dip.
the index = 7.0 mm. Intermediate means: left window 391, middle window 320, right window 336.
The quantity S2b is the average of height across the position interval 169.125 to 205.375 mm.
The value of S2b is 337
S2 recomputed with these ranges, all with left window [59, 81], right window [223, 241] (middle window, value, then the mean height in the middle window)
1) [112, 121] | -1.2 mm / 380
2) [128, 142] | -2.6 mm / 398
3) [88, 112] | -1.4 mm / 354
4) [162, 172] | 2.6 mm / 247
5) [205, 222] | 0.5 mm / 325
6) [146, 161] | -1.4 mm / 366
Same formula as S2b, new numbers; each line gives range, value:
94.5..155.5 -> 381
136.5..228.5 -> 338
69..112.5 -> 348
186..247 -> 338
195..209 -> 338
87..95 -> 354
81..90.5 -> 348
